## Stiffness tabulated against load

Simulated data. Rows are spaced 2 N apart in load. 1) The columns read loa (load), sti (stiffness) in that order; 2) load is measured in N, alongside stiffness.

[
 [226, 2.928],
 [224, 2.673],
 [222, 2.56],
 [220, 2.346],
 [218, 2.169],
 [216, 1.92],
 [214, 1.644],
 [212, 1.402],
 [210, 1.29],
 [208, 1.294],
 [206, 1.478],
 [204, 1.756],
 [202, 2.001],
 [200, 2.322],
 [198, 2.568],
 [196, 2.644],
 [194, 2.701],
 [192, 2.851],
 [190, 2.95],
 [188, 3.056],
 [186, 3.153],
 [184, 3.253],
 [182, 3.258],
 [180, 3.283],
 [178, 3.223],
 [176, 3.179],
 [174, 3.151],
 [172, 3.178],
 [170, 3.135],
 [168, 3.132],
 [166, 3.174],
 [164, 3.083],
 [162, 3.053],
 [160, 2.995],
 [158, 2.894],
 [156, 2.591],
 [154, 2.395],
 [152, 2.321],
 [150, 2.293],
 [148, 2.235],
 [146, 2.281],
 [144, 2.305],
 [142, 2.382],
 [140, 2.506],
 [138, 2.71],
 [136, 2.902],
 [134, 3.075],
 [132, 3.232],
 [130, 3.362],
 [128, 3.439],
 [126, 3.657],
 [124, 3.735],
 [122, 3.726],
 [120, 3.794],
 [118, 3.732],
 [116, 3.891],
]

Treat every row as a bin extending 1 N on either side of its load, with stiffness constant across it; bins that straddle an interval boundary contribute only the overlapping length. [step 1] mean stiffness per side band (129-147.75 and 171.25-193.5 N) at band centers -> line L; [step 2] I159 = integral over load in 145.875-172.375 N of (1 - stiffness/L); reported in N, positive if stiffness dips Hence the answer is 1.36 N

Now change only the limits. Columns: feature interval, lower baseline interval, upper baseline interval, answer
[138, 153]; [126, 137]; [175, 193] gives 4.0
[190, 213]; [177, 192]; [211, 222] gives 4.4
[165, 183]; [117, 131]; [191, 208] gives -3.3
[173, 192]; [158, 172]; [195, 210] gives -4.4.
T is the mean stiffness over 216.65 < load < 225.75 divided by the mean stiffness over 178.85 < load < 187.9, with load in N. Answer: 0.8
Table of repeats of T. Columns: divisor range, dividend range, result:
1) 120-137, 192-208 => 0.64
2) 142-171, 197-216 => 0.65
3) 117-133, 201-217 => 0.45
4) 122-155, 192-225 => 0.73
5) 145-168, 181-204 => 1.02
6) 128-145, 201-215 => 0.55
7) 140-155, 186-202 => 1.16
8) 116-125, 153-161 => 0.72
